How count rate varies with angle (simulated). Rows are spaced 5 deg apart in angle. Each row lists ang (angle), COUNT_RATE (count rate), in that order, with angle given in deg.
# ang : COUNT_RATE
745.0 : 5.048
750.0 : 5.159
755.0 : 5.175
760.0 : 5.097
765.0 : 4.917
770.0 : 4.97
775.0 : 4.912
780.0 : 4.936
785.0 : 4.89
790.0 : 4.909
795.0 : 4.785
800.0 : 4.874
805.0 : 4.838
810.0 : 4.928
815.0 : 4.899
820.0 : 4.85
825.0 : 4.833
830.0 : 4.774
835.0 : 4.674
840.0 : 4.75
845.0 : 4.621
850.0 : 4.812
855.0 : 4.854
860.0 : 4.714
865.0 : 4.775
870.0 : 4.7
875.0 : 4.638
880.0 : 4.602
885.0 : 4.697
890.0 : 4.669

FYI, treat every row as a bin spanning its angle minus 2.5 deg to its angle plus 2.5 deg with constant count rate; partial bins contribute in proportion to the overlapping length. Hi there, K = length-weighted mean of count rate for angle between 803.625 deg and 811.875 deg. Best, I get 4.89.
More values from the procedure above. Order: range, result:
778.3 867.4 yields 4.82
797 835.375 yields 4.84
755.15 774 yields 5.01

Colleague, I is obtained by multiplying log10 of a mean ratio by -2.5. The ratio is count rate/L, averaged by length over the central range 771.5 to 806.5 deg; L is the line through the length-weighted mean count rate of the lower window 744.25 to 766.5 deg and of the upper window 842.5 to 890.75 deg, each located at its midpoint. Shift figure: 0.02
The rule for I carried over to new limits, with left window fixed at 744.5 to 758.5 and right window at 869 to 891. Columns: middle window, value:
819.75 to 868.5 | 0.007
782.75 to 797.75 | 0.029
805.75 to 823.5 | 0.004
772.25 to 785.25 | 0.025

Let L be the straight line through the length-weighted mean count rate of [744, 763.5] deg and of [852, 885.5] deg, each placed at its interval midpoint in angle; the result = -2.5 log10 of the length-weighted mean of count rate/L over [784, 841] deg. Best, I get 0.02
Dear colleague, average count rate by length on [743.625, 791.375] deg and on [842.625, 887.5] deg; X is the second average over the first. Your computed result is 0.9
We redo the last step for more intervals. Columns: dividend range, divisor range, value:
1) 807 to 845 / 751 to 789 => 0.96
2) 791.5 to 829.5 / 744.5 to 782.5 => 0.97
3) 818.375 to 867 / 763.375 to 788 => 0.97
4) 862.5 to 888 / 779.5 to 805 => 0.96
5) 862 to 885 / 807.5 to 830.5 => 0.96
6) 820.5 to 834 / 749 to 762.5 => 0.93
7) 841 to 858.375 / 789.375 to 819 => 0.98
